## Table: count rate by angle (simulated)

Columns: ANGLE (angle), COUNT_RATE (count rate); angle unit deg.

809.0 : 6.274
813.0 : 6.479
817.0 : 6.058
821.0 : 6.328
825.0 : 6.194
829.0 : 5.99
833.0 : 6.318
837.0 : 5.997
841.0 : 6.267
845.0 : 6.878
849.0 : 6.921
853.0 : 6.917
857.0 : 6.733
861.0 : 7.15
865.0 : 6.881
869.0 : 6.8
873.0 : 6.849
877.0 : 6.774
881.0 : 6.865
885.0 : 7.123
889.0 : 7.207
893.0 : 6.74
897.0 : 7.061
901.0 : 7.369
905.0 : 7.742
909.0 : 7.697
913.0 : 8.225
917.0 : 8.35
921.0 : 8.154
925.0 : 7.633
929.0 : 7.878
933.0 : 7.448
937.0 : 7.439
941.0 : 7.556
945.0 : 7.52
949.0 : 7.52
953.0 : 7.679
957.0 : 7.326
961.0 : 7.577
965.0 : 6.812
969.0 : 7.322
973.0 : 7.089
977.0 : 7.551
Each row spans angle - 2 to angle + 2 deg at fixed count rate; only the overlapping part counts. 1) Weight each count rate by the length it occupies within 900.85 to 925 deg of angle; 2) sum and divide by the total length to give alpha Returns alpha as 7.94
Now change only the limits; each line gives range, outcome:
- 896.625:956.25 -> 7.69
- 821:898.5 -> 6.71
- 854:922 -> 7.26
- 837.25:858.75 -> 6.68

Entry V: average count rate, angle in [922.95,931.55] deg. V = 7.74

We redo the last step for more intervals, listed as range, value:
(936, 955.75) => 7.54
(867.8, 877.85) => 6.81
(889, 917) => 7.52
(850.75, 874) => 6.89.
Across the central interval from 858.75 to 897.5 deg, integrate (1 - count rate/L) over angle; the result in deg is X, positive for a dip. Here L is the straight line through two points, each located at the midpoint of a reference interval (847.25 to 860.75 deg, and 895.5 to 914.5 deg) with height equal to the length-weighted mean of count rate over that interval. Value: 1.6 deg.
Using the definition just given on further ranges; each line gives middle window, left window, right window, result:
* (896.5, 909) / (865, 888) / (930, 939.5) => -0.54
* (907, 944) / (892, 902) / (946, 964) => -2.79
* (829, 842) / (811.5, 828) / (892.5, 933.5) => 0.66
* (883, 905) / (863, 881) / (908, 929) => 0.70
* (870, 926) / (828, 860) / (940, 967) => -3.35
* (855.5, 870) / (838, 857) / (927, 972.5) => -0.18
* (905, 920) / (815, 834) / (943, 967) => -2.24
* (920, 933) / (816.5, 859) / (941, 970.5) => -1.15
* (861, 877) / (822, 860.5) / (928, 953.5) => -0.20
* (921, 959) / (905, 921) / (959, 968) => 0.07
